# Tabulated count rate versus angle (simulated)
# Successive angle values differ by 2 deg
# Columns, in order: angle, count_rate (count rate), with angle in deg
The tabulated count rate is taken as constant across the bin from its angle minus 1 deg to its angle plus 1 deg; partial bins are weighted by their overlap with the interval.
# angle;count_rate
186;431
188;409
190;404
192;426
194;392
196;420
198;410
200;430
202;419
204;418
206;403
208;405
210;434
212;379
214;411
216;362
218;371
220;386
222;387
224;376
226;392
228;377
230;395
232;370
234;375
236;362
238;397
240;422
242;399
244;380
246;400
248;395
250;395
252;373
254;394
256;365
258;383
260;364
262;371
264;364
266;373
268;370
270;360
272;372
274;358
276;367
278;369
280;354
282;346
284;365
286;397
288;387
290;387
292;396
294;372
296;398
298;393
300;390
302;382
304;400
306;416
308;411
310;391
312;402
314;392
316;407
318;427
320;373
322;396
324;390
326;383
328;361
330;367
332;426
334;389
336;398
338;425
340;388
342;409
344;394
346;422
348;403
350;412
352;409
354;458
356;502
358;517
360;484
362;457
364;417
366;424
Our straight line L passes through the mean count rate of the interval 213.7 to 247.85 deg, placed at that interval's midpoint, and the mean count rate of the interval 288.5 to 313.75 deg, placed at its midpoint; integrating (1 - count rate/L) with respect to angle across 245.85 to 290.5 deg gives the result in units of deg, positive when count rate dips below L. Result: 1.9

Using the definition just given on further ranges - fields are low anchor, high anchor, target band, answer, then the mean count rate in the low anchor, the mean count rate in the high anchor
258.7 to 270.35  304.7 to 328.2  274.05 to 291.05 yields 0.3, 368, 397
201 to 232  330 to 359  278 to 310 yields 2.0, 394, 423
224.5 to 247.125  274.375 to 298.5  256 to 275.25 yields 0.7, 388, 377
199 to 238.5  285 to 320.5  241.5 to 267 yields 0.8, 392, 396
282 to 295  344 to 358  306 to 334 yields 1.0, 381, 437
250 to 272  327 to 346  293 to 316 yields -0.5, 373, 397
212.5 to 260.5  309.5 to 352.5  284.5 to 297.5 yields 0.1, 385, 398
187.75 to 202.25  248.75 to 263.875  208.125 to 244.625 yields 0.7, 414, 377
